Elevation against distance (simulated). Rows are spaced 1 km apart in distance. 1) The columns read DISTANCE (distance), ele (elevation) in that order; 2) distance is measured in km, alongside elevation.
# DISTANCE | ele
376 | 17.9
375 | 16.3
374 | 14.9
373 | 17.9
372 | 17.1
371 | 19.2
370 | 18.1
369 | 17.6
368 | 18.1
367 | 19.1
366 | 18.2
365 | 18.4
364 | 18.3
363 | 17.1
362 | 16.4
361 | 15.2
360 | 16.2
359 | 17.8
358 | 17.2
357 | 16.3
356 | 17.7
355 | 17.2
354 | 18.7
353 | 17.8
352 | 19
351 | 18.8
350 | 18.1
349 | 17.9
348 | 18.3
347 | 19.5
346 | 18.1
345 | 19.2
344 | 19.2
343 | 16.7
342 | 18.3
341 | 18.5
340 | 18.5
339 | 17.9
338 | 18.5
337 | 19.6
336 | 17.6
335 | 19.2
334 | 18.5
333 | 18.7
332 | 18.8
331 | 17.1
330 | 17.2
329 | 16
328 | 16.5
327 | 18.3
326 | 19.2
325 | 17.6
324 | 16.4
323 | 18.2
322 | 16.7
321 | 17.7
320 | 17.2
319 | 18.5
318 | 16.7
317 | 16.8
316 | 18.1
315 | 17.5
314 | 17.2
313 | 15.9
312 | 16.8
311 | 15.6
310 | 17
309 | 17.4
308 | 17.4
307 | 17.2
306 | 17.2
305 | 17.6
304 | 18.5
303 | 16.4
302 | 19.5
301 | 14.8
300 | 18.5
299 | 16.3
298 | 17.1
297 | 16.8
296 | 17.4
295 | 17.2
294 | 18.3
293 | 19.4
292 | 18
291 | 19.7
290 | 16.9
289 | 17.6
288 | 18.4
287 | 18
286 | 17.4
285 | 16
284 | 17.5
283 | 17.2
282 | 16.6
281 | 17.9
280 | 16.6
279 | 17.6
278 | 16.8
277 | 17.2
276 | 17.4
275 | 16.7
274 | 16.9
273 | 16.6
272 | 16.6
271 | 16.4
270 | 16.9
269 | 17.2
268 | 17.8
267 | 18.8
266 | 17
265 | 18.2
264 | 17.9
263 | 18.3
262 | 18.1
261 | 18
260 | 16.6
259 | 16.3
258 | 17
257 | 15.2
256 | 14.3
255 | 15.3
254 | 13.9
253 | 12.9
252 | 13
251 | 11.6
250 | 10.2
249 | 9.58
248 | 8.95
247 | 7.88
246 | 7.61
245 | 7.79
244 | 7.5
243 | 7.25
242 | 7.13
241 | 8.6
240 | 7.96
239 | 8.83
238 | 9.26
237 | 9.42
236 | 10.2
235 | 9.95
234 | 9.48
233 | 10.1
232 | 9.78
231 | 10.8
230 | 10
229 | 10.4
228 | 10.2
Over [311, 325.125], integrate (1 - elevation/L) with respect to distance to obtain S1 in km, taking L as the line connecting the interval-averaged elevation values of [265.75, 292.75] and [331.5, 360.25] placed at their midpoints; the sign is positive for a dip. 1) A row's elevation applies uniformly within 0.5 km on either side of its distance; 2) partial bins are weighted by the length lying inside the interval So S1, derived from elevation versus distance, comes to 0.5 km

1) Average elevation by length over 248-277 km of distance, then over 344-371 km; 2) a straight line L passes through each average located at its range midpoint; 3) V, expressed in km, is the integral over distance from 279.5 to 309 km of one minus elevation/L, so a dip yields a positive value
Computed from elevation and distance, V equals -1.8 km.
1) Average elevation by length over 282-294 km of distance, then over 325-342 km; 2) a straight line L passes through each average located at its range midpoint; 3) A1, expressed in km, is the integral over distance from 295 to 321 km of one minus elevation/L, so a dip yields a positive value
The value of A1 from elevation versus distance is 1.1 km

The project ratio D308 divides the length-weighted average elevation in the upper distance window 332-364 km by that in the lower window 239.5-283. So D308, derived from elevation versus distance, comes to 1.25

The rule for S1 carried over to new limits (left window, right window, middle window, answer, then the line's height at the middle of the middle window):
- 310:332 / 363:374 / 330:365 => -0.7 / 17.7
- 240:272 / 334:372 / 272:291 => -3.2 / 14.8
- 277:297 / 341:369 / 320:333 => 0.2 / 17.8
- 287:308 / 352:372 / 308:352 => -0.4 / 17.6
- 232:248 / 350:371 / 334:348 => -2.0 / 16.2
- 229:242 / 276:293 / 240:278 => -1.6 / 13.3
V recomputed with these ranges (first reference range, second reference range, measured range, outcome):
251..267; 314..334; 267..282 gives -0.6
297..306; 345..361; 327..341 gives -0.3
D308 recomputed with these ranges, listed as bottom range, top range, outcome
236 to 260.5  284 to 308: 1.60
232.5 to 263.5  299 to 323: 1.49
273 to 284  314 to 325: 1.02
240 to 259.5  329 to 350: 1.65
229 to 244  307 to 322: 1.86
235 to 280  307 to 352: 1.30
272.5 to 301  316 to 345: 1.03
